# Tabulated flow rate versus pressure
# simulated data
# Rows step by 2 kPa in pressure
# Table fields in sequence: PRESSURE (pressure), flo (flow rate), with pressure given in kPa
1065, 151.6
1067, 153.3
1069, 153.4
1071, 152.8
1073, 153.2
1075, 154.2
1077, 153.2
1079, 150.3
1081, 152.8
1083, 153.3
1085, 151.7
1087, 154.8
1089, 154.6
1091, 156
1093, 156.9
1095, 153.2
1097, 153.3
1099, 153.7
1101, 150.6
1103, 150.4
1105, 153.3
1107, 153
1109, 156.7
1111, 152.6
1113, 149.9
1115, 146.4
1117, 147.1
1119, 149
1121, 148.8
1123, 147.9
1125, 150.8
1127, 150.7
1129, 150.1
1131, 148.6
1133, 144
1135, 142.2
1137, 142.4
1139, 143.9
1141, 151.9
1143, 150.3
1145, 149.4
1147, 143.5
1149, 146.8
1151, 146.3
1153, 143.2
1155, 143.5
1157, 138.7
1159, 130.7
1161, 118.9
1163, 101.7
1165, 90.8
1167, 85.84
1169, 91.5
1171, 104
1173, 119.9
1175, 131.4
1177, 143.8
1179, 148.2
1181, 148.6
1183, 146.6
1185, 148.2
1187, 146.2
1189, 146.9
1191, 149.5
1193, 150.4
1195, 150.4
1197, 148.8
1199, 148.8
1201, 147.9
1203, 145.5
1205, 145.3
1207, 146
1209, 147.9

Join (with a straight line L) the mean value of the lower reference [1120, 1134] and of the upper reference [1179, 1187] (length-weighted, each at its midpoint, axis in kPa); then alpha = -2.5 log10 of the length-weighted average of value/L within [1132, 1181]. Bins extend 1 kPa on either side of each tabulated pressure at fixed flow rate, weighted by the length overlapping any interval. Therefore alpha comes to 0.13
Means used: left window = 149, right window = 148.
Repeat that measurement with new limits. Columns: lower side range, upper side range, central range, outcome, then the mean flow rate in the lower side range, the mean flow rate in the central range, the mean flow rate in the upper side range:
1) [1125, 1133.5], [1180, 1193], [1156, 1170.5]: 0.34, 149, 108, 148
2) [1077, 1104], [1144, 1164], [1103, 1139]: -0.03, 153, 149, 136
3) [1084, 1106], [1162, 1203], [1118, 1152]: -0.03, 154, 147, 133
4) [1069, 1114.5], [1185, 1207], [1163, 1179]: 0.32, 153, 112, 148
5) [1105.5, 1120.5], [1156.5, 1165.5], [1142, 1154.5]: -0.17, 151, 146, 116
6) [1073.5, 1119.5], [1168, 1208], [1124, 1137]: 0.01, 153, 147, 140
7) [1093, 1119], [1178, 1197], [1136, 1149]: 0.02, 152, 147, 148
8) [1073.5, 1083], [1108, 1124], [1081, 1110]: -0.02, 153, 154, 150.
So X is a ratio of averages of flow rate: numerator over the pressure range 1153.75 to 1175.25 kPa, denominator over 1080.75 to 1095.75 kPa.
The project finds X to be 0.74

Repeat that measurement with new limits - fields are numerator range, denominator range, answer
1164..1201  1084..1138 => 0.89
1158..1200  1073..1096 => 0.85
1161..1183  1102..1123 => 0.78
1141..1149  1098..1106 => 0.97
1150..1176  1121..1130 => 0.79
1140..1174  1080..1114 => 0.83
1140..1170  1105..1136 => 0.86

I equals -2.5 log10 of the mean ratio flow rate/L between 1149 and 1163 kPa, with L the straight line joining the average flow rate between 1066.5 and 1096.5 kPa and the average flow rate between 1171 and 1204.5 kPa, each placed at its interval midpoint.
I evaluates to 0.09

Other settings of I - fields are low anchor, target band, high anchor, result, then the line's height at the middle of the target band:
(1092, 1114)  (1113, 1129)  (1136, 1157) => 0.01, 150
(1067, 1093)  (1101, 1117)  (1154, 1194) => -0.04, 146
